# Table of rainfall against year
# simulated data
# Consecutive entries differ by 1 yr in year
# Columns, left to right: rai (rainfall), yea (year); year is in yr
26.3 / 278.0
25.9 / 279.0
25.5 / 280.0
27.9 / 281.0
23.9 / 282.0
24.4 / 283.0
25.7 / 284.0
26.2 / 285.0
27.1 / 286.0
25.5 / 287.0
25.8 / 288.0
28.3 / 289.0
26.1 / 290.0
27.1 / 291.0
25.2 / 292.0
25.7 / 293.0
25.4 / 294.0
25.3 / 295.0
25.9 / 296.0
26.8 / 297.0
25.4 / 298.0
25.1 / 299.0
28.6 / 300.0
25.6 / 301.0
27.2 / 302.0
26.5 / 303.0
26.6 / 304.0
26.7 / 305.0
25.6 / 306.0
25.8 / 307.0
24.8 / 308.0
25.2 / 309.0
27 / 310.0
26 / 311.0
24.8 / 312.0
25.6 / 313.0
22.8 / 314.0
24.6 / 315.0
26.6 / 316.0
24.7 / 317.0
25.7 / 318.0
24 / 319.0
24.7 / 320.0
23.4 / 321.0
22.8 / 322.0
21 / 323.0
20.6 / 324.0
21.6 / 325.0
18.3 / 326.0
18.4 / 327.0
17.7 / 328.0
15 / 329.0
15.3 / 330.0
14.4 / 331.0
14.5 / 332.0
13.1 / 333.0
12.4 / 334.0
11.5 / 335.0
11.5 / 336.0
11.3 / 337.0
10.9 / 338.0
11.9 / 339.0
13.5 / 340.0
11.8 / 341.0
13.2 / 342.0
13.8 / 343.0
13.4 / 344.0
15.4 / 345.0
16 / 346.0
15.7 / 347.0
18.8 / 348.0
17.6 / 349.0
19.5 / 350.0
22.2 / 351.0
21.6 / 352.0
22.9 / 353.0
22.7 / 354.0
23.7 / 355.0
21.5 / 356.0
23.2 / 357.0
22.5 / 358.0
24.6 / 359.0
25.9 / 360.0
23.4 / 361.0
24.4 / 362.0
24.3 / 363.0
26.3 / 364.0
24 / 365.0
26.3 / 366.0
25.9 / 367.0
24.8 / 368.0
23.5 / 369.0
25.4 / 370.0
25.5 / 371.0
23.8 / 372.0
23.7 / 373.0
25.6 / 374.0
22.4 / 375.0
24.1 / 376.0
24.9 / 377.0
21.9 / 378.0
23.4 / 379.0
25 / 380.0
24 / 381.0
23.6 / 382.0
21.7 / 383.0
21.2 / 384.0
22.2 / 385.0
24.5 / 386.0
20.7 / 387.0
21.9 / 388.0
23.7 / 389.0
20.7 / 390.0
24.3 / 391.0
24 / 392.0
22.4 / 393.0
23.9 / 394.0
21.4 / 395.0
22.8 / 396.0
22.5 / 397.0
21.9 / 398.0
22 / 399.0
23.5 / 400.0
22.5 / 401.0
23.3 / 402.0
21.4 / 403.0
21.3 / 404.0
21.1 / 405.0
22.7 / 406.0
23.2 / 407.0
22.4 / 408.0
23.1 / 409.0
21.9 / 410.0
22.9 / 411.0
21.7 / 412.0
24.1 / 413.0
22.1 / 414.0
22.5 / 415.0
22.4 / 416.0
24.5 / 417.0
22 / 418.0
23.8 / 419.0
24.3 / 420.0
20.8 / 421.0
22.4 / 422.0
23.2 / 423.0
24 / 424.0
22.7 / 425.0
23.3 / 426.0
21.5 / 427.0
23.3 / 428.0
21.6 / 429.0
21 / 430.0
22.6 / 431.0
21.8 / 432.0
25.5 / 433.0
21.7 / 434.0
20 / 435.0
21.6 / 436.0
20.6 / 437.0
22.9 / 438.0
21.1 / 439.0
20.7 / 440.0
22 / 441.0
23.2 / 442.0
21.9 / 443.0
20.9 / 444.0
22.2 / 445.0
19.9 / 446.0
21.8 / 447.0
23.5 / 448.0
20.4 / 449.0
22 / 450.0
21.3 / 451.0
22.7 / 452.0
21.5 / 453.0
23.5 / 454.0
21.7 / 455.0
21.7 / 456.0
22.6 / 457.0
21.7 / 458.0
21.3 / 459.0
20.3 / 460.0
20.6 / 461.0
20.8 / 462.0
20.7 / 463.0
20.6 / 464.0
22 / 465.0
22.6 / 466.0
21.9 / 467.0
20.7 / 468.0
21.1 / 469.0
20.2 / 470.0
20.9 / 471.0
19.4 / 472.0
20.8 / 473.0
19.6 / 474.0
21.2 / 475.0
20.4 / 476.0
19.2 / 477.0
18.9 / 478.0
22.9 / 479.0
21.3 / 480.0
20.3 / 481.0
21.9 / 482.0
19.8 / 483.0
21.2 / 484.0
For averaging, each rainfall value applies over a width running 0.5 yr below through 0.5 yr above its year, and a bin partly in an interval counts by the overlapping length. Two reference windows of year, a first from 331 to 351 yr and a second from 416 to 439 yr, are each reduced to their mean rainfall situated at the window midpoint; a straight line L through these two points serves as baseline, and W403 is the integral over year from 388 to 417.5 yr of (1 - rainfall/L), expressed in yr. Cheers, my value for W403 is -3.7 yr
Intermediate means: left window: 14.2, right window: 22.5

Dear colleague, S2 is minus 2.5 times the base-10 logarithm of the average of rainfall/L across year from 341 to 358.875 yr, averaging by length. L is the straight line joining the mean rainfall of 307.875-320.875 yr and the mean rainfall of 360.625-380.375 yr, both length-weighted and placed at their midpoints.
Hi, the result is 0.29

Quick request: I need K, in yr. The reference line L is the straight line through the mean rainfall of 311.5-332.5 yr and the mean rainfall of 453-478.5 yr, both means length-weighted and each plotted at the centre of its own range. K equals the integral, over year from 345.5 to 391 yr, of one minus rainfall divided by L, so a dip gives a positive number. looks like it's -3.78 yr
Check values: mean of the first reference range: 21.3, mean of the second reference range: 21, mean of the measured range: 22.9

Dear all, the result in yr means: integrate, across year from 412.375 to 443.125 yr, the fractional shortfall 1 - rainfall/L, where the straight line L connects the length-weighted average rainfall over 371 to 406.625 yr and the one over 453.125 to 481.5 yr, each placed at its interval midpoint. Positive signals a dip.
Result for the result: -0.6 yr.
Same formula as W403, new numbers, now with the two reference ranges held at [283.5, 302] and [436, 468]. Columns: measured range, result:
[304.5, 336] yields 5.2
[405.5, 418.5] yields 0.0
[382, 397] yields 0.5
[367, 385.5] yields 0.0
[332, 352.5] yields 8.3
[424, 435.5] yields 0.0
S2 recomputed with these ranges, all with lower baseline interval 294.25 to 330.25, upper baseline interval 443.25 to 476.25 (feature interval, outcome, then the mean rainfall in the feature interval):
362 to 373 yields -0.09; 24.9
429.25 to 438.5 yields -0.01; 22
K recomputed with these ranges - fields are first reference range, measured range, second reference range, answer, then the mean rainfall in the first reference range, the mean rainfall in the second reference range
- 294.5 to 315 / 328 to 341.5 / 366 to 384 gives 6.5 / 25.8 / 24.1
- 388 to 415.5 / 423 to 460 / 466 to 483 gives -0.8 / 22.6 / 20.7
